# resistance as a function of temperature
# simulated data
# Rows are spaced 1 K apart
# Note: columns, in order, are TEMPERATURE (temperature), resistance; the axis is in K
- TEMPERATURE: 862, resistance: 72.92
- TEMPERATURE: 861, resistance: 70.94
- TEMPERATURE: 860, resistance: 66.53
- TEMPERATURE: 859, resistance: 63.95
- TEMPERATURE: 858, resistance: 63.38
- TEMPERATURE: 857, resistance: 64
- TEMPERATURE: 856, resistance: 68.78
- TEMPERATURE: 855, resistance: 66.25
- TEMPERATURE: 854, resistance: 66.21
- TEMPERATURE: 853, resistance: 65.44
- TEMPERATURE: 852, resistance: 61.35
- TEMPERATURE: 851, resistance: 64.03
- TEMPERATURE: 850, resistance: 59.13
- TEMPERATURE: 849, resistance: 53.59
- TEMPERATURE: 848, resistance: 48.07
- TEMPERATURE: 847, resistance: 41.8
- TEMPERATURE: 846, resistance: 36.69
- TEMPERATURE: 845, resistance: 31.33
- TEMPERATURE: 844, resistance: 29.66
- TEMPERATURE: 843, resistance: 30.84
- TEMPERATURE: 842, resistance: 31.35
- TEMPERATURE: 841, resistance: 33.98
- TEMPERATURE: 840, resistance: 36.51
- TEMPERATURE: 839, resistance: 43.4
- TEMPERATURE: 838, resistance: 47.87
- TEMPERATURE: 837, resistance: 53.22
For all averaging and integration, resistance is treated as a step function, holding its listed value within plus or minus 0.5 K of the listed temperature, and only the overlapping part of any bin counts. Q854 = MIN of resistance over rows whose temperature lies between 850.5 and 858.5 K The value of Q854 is 61.35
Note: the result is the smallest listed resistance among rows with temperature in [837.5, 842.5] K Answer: 31.35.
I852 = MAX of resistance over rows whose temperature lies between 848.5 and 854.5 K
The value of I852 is 66.21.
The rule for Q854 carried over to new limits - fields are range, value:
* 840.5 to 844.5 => 29.66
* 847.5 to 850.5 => 48.07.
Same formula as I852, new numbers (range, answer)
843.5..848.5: 48.07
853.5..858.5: 68.78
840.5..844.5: 33.98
